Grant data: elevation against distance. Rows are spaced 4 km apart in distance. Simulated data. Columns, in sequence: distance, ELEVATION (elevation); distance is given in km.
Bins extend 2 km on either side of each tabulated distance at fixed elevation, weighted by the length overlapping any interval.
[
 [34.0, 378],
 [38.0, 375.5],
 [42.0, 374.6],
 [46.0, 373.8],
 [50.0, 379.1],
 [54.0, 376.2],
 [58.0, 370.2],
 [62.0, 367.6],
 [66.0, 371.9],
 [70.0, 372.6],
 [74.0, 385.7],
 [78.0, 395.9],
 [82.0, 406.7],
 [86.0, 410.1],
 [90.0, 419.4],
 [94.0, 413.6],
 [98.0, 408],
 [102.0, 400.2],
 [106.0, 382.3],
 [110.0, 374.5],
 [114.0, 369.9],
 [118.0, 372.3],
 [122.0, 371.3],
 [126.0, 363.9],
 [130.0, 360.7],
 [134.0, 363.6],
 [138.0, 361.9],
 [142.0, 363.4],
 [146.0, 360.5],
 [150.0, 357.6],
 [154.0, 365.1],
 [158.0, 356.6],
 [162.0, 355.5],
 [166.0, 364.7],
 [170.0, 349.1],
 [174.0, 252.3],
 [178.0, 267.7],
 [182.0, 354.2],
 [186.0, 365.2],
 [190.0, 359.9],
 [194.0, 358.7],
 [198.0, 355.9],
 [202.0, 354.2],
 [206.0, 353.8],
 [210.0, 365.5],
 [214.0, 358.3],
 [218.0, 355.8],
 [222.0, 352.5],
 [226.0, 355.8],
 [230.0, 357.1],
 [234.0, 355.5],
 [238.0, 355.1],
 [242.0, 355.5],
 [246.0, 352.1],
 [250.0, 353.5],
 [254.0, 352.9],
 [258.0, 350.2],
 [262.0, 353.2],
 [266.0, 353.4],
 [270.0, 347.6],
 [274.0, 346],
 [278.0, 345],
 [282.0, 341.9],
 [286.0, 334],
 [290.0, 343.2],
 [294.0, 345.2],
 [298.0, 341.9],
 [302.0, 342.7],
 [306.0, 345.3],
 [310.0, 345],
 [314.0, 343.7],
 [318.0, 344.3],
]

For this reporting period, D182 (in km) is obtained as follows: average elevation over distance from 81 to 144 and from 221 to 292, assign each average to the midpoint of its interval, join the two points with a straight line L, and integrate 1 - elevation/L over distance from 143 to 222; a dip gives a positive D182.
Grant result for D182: 4.08 km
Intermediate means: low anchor 384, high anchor 350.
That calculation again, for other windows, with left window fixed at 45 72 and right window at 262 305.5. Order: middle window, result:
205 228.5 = -0.3 km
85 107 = -2.3 km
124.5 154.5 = 0.1 km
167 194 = 2.2 km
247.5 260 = -0.1 km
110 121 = -0.2 km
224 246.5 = -0.3 km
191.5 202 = 0.0 km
